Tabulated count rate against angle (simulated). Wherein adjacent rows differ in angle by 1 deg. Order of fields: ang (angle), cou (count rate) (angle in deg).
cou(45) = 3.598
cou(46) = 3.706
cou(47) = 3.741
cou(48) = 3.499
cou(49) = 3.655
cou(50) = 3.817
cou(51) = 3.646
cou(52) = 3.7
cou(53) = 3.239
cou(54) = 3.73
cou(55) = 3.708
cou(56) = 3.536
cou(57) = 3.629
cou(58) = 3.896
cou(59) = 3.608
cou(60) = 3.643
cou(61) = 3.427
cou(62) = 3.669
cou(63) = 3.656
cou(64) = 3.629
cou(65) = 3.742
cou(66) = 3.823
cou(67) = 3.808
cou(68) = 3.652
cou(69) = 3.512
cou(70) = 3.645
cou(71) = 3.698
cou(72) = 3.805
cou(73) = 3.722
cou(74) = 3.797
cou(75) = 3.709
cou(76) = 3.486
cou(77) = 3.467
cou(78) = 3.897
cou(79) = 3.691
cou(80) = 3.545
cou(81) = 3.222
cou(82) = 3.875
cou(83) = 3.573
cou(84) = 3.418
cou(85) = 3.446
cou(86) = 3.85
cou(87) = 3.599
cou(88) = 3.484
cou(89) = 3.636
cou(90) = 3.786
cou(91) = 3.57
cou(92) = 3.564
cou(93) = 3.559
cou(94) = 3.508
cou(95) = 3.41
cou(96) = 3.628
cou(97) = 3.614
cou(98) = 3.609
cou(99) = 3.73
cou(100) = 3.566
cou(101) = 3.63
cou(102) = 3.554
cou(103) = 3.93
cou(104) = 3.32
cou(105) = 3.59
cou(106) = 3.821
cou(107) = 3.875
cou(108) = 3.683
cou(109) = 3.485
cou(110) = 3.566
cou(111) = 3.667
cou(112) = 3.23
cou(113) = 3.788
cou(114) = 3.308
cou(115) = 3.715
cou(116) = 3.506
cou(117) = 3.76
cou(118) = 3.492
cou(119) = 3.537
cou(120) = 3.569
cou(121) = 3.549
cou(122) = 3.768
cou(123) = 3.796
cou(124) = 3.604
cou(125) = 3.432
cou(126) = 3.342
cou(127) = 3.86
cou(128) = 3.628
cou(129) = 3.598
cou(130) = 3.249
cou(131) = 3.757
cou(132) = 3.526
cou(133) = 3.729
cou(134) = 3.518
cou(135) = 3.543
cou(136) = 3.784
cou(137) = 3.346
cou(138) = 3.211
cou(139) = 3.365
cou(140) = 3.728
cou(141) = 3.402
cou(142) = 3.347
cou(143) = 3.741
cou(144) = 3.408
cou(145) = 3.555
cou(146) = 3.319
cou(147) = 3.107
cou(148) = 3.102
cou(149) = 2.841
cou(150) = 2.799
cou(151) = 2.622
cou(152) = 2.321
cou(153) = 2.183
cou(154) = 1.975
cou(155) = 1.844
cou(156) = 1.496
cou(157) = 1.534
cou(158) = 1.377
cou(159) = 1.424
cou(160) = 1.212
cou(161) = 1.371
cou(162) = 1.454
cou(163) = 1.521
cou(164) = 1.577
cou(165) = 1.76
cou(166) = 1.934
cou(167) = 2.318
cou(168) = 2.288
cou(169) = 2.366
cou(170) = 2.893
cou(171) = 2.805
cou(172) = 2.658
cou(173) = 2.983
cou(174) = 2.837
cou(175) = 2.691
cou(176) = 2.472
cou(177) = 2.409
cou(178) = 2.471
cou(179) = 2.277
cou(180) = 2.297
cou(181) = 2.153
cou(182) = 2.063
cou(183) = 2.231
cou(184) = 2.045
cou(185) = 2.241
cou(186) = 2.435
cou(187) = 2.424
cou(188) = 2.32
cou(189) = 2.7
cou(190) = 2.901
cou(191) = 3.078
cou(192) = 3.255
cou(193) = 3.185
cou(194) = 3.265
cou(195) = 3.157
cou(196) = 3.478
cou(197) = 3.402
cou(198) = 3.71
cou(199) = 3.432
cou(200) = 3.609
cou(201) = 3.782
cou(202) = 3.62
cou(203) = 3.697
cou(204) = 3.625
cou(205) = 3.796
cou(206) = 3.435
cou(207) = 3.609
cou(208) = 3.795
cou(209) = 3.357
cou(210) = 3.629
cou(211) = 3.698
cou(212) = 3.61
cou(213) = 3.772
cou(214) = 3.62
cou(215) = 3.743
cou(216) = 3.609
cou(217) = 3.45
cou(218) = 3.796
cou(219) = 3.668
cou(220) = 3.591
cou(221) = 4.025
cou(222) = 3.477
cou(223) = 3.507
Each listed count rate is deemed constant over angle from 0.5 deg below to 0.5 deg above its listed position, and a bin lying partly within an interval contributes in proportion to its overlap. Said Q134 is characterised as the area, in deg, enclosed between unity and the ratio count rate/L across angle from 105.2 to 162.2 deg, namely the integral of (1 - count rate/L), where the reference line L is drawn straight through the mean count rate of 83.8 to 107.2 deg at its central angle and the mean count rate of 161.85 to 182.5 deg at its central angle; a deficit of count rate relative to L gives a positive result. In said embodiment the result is -2.92 deg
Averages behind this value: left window 3.61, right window 2.31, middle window 3.15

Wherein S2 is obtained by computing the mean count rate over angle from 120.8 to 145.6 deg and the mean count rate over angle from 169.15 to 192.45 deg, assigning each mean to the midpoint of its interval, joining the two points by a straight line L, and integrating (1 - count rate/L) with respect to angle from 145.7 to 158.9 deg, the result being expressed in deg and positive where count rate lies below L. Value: 3.6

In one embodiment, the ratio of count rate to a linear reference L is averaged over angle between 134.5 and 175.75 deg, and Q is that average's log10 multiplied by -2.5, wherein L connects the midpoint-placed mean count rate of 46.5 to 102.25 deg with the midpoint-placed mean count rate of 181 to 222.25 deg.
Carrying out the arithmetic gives 0.31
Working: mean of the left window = 3.63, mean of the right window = 3.29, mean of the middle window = 2.56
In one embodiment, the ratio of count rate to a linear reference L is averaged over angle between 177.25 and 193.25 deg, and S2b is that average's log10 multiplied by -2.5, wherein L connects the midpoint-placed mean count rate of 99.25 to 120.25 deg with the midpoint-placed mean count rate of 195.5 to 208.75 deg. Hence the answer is 0.40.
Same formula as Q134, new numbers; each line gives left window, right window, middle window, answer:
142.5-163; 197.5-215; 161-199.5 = 6.0 deg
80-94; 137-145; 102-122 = -0.5 deg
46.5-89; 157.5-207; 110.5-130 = -2.5 deg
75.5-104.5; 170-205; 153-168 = 6.9 deg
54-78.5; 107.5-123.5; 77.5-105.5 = 0.2 deg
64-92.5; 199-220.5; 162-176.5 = 5.2 deg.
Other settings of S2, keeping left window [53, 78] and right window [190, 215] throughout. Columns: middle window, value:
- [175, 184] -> 3.1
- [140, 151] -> 1.0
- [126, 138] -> 0.1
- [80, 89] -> 0.2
